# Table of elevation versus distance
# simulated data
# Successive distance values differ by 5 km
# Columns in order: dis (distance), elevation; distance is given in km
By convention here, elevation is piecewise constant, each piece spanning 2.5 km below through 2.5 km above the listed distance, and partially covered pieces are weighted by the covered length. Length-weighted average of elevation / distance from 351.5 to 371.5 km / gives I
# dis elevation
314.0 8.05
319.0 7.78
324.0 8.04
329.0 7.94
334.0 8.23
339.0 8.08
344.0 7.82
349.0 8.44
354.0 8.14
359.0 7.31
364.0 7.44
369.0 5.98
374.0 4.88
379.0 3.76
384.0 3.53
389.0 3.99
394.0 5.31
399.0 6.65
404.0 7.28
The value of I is 7.22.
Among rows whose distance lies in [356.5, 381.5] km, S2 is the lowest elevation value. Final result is 3.76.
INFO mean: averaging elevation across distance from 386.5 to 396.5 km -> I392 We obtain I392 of 4.65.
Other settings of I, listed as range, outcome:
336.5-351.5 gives 8.11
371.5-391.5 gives 4.04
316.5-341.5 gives 8.01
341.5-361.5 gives 7.93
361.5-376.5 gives 6.1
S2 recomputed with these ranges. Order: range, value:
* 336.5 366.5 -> 7.31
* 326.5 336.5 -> 7.94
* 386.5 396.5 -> 3.99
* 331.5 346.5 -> 7.82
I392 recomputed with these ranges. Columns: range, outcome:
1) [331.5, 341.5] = 8.16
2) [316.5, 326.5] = 7.91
